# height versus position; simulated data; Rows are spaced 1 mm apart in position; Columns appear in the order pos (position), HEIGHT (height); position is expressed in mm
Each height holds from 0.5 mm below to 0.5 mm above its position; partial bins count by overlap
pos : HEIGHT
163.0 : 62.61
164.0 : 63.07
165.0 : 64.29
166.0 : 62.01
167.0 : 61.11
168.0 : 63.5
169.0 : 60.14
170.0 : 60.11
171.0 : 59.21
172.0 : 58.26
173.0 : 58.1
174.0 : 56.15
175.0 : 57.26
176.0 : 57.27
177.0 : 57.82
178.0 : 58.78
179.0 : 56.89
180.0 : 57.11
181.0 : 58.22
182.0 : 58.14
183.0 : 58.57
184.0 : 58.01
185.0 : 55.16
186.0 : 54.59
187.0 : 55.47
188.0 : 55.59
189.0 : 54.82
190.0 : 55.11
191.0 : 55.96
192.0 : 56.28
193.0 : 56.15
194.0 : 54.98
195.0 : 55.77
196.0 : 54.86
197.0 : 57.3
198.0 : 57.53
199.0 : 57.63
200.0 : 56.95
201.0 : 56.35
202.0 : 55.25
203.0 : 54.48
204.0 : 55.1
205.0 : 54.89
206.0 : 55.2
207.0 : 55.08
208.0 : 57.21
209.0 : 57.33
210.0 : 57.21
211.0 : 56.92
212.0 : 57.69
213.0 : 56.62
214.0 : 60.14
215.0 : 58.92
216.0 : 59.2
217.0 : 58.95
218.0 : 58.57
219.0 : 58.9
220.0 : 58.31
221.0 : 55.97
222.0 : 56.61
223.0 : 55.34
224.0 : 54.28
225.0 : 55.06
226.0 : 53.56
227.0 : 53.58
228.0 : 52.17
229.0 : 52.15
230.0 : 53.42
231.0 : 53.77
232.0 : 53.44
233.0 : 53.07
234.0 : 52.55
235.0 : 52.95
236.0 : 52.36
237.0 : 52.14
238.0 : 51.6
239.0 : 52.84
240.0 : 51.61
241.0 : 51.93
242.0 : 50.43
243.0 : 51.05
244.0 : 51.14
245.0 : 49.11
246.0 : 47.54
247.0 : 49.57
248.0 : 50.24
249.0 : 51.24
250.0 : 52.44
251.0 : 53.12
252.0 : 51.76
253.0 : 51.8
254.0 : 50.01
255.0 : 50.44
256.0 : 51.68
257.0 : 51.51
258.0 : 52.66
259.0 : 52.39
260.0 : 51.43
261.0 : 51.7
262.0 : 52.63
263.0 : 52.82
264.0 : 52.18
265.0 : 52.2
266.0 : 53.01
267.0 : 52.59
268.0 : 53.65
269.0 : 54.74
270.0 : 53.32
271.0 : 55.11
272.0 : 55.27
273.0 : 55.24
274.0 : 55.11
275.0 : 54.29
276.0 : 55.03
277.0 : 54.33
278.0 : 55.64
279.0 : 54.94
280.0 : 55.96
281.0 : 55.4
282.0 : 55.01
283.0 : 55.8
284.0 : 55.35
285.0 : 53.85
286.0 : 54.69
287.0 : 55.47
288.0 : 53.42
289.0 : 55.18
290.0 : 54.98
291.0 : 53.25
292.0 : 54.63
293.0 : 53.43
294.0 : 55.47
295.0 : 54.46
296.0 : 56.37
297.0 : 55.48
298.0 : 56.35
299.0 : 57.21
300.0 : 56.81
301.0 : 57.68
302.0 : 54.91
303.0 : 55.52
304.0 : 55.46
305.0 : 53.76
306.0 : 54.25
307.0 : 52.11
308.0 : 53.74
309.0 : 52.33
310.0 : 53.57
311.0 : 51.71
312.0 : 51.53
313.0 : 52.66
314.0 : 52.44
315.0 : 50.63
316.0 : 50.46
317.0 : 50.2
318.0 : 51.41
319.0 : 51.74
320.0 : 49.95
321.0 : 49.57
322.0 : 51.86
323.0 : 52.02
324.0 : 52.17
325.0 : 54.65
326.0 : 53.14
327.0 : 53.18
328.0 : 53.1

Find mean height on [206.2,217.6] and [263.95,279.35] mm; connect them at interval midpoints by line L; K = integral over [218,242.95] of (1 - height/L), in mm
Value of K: 1.3 mm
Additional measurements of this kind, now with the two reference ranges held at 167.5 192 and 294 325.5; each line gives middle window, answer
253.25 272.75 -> 0.8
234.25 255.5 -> 1.6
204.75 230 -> 0.0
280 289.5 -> -0.1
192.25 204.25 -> 0.2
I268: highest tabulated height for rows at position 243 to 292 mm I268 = 55.96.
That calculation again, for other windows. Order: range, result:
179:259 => 60.14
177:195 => 58.78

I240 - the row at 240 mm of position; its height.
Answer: 51.61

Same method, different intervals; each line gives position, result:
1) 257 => 51.51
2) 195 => 55.77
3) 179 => 56.89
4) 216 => 59.2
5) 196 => 54.86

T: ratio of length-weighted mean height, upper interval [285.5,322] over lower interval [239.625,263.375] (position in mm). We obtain 1.05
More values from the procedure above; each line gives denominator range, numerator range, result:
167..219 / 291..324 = 0.93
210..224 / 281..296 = 0.95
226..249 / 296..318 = 1.04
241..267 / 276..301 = 1.07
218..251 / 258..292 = 1.02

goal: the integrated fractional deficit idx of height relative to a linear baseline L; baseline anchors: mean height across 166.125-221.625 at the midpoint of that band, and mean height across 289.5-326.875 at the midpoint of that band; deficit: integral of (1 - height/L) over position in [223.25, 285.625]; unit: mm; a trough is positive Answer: 2.66 mm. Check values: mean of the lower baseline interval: 57.3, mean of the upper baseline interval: 53.5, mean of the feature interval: 52.9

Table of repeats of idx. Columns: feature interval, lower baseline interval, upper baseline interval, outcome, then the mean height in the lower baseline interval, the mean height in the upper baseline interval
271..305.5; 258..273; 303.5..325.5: -1.6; 53.1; 52.2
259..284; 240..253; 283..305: -0.4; 50.9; 55.2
